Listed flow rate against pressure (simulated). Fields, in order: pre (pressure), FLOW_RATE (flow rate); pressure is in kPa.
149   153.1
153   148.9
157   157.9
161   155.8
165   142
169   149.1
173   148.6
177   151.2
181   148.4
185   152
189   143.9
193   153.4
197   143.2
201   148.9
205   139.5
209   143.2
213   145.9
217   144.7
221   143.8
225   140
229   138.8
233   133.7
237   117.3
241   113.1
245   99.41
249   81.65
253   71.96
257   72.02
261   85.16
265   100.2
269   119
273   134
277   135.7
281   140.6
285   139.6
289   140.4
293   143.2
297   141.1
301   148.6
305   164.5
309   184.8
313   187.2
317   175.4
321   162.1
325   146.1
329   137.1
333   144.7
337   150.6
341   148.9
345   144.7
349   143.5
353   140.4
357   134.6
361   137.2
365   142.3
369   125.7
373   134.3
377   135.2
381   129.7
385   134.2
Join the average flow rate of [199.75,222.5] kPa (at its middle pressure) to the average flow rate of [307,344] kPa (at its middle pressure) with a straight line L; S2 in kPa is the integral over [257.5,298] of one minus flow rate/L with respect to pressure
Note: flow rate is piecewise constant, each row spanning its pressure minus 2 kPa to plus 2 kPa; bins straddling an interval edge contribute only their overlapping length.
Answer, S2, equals 7.3 kPa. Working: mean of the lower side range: 144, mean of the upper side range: 159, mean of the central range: 126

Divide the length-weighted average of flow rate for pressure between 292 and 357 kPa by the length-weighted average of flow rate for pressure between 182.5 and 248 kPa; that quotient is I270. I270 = 1.1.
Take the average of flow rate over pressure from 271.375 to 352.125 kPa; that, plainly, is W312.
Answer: 151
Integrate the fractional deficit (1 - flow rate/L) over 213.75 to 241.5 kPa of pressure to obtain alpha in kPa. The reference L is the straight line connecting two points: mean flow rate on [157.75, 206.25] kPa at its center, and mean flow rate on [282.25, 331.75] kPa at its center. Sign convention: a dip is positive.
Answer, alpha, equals 3.0 kPa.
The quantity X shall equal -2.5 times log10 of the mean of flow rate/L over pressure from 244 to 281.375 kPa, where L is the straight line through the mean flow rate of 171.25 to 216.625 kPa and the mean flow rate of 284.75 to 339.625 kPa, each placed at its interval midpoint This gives 0.427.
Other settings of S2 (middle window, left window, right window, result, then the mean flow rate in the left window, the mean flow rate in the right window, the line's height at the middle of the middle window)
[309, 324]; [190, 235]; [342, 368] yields -3.5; 143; 140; 141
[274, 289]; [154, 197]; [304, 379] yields 1.1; 150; 149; 149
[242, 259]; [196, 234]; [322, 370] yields 7.1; 142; 142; 142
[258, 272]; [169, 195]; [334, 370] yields 4.2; 150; 141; 146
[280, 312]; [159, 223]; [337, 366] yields -1.8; 147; 142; 144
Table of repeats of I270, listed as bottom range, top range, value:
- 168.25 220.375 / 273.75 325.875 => 1.05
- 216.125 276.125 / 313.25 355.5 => 1.34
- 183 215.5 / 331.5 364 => 0.98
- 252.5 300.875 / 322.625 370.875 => 1.17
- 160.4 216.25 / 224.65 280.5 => 0.75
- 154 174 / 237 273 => 0.64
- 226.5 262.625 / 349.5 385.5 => 1.32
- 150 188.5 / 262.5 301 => 0.88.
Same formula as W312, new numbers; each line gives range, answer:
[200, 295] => 124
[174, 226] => 146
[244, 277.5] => 98.3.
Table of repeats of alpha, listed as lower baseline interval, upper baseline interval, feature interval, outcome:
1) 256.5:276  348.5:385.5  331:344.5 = -2.2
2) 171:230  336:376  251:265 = 6.2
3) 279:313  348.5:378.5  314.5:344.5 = -1.6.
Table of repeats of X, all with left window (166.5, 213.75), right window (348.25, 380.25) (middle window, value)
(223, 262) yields 0.335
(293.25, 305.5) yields -0.063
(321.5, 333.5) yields -0.049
